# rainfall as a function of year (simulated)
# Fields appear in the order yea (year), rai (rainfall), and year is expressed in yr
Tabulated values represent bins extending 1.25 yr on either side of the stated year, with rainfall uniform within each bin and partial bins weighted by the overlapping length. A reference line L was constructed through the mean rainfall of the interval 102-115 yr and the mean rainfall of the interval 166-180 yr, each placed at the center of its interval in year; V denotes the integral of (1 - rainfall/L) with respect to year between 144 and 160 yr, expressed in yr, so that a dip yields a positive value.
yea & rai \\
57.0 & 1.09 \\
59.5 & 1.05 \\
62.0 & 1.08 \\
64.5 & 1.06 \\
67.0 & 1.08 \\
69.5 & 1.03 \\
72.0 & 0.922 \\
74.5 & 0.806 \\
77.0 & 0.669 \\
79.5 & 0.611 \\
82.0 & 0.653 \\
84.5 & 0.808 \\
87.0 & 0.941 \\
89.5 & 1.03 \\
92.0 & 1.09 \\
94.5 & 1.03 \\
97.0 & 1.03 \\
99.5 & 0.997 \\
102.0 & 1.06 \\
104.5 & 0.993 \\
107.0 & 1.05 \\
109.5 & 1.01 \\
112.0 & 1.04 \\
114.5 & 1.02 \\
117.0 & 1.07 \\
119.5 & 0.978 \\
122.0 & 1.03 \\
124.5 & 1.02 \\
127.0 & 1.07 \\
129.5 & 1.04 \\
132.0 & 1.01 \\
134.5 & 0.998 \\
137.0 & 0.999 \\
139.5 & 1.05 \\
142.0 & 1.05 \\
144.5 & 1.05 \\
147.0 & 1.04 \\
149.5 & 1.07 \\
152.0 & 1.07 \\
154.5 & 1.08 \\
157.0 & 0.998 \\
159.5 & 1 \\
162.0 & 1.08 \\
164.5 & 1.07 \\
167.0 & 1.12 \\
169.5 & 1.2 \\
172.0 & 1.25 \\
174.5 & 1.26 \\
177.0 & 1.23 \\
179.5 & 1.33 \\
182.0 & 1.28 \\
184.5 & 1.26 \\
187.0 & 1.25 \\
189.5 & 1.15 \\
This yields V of 1.60 yr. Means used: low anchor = 1.03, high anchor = 1.23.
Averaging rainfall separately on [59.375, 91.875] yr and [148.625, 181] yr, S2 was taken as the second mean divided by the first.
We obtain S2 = 1.26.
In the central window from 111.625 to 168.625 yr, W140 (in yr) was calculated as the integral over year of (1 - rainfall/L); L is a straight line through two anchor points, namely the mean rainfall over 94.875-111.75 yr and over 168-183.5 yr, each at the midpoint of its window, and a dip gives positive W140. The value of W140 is 4.9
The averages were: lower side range 1.02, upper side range 1.26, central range 1.04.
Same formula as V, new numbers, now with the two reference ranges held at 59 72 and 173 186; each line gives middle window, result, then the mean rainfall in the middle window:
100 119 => 1.7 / 1.03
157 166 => 1.4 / 1.04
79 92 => 2.9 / 0.847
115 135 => 2.3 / 1.03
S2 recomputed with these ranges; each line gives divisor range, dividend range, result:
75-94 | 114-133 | 1.23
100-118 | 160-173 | 1.10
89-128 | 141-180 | 1.08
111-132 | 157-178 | 1.11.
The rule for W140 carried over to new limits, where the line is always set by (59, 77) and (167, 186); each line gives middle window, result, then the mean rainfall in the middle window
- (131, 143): 1.4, 1.02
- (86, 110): 0.7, 1.02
